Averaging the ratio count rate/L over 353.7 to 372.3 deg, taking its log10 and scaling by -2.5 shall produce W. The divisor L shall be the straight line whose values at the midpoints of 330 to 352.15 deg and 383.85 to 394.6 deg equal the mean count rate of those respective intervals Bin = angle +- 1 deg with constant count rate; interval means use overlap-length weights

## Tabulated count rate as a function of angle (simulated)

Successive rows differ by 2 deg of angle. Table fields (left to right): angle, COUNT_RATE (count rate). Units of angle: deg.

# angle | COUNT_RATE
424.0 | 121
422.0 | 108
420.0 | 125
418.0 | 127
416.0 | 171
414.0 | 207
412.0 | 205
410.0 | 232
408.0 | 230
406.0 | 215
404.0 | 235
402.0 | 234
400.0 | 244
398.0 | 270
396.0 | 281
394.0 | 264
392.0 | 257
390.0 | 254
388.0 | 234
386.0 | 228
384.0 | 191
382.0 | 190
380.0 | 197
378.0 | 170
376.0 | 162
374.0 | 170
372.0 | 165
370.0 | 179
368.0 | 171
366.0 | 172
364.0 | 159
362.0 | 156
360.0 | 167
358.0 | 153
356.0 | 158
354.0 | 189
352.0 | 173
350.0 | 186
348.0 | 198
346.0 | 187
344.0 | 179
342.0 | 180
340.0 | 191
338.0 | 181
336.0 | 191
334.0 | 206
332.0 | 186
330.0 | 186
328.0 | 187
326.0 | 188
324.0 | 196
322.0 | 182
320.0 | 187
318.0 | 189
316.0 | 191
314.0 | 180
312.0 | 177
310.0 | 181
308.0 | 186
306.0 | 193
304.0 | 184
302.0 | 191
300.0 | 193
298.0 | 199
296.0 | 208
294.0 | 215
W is 0.26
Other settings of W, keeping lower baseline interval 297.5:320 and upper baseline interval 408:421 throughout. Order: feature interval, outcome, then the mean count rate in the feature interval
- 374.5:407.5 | -0.23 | 226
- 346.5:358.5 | 0.04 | 178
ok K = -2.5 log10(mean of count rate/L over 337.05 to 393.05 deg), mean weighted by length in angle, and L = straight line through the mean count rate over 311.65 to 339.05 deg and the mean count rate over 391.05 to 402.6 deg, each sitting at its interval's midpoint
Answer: 0.220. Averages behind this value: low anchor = 188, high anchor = 259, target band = 186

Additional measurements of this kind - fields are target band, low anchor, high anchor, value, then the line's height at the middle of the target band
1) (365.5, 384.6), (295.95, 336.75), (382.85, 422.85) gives 0.175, 207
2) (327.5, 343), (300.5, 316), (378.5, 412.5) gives 0.063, 200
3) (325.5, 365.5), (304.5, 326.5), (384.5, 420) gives 0.112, 200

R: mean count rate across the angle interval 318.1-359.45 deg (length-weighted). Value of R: 184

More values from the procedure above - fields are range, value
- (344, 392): 184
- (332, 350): 189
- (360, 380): 169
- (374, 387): 188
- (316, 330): 188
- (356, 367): 161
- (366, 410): 216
